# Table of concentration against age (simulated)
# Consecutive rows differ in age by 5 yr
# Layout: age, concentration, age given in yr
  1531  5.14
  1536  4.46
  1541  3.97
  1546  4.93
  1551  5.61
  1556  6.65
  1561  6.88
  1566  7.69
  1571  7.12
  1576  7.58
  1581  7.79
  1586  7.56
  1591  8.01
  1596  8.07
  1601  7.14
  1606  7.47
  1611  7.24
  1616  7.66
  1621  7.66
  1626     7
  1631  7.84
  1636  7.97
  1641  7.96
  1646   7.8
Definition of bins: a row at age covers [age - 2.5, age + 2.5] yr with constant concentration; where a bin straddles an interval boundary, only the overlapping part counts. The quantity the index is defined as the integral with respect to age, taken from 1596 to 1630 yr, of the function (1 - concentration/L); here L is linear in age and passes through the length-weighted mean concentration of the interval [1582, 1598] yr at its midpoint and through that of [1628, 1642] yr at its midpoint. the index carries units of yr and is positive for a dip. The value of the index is 1.9 yr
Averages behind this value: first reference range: 7.87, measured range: 7.43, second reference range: 7.89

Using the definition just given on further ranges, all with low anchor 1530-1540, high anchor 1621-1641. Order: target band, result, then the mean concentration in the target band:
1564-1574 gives -3.0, 7.4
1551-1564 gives -3.0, 6.58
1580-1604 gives -4.8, 7.7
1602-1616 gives -0.9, 7.39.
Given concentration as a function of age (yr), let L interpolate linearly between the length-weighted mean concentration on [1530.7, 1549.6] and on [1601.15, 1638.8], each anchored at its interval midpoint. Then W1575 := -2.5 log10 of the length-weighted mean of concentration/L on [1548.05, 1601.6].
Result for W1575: -0.23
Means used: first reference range 4.62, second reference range 7.53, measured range 7.27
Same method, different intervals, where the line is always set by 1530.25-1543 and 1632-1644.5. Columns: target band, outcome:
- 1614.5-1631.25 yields -0.012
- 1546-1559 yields -0.183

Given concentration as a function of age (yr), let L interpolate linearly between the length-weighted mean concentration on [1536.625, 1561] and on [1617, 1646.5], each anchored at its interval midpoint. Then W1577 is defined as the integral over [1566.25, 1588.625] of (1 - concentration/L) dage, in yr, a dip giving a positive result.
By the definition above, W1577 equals -4.9 yr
